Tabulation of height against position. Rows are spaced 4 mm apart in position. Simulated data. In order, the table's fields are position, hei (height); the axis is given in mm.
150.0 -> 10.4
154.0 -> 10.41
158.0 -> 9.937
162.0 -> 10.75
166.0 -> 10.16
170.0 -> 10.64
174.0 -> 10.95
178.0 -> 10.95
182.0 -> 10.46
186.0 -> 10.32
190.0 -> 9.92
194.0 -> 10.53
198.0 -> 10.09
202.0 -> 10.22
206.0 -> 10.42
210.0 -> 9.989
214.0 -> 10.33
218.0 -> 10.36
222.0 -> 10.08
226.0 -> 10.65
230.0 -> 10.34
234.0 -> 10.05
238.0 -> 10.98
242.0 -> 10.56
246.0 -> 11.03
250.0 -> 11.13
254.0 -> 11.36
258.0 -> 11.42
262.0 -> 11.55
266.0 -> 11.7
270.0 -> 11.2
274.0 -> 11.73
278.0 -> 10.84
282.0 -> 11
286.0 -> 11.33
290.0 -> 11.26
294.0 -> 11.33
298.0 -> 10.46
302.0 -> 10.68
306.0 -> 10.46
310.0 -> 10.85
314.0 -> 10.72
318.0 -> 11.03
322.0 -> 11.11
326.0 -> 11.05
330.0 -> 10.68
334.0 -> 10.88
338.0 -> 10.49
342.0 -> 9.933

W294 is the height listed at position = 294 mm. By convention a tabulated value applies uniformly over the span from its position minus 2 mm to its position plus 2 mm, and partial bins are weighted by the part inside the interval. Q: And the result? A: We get 11.33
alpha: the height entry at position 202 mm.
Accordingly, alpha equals 10.22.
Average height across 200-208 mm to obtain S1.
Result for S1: 10.3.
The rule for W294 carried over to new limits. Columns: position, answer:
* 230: 10.34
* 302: 10.68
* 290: 11.26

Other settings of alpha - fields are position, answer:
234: 10.05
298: 10.46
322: 11.11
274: 11.73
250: 11.13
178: 10.95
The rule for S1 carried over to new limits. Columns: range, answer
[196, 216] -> 10.2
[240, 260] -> 11.1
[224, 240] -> 10.5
